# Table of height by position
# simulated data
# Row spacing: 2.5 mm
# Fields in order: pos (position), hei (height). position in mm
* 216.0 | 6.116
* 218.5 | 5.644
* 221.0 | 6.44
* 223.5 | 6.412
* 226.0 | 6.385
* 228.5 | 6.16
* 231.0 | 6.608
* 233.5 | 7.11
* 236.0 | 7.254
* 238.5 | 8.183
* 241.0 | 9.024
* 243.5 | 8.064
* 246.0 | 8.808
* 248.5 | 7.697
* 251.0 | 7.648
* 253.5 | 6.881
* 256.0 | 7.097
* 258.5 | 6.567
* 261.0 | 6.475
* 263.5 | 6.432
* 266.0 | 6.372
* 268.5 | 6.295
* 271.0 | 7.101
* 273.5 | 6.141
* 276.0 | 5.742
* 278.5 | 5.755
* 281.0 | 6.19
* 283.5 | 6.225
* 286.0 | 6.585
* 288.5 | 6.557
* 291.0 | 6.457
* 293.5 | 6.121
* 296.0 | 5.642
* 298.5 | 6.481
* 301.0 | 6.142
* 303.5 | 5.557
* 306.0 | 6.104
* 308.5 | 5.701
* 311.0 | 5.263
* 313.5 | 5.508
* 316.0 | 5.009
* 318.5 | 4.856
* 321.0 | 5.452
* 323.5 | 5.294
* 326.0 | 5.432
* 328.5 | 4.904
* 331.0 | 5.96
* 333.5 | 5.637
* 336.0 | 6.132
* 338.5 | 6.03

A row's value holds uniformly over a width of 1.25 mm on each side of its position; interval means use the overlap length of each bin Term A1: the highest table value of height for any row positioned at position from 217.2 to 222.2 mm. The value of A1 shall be 6.44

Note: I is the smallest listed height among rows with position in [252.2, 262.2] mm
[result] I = 6.475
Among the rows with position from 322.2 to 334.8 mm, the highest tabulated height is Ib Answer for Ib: 5.96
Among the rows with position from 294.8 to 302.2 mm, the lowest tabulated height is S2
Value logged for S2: 5.642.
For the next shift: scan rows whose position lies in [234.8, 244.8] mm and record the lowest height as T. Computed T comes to 7.254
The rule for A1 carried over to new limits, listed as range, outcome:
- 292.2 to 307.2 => 6.481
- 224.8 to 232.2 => 6.608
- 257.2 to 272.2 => 7.101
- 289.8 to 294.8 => 6.457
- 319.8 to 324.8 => 5.452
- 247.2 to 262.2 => 7.697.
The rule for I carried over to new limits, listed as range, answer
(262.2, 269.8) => 6.295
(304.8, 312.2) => 5.263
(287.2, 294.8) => 6.121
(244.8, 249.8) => 7.697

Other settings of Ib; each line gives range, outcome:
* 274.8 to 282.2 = 6.19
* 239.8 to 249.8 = 9.024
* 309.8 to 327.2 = 5.508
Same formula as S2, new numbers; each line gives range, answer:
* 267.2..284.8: 5.742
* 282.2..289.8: 6.225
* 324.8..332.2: 4.904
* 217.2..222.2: 5.644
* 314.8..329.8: 4.856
